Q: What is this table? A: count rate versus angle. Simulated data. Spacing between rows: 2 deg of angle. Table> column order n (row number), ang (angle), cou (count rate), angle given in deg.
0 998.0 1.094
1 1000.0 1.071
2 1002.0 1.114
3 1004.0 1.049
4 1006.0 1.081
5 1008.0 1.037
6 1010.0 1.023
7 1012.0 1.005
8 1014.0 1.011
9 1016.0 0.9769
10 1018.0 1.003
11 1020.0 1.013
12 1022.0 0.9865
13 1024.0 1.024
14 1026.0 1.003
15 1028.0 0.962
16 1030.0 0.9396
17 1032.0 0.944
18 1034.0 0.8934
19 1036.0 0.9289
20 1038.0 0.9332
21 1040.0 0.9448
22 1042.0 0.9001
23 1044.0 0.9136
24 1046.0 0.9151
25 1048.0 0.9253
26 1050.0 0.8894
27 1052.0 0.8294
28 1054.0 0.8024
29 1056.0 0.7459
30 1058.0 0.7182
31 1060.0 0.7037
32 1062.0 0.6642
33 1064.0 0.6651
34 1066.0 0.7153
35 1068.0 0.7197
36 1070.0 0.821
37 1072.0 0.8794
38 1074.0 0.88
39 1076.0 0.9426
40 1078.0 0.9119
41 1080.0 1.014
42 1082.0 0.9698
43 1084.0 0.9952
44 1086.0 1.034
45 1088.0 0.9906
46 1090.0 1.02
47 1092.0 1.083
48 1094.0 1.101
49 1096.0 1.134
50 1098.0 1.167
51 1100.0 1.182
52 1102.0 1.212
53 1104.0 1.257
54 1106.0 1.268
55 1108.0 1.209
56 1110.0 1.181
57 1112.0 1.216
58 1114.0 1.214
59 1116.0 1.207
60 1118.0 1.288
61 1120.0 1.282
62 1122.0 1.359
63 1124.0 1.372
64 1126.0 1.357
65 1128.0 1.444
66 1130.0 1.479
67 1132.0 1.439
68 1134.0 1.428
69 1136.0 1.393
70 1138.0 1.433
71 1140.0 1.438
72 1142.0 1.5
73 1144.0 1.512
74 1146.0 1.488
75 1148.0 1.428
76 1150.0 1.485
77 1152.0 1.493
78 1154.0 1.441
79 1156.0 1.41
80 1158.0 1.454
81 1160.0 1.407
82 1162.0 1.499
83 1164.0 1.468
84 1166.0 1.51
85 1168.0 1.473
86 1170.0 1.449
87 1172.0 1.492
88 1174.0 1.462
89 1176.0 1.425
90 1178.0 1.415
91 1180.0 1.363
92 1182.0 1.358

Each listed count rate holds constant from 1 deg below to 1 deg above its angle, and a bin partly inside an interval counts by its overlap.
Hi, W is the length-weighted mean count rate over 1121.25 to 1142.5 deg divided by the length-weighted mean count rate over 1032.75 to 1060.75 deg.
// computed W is 1.65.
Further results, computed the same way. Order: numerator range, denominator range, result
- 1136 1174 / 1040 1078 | 1.79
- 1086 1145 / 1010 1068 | 1.43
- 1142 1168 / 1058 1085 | 1.76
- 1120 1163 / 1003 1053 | 1.49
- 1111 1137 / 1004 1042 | 1.37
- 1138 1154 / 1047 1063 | 1.88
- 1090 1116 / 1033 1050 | 1.29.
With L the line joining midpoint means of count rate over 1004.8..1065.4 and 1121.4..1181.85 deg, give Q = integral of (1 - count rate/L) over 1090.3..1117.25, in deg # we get 0.92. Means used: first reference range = 0.912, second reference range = 1.44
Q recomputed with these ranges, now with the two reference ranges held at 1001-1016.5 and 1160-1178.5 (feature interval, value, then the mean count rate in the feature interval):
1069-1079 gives 2.68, 0.887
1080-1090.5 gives 2.02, 1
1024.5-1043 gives 2.74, 0.941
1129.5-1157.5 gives -1.18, 1.45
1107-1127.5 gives 0.84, 1.27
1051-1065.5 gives 5.42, 0.732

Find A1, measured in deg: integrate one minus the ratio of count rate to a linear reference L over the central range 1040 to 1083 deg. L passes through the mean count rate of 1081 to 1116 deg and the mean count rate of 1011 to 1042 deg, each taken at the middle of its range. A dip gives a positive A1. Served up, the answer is 8.7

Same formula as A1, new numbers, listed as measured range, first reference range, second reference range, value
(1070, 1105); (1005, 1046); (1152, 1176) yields 4.6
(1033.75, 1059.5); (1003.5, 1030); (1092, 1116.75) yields 4.9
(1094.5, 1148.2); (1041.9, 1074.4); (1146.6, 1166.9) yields -4.5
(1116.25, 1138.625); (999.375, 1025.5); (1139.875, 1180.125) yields -0.3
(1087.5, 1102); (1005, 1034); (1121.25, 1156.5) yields 1.9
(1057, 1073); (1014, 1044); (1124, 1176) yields 5.4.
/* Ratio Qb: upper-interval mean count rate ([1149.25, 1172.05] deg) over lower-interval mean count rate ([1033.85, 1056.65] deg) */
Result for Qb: 1.65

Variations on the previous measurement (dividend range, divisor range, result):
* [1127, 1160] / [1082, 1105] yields 1.32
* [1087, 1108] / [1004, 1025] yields 1.12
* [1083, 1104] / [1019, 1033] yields 1.12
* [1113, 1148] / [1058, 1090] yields 1.62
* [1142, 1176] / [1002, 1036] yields 1.47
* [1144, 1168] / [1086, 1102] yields 1.33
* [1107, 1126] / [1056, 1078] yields 1.63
